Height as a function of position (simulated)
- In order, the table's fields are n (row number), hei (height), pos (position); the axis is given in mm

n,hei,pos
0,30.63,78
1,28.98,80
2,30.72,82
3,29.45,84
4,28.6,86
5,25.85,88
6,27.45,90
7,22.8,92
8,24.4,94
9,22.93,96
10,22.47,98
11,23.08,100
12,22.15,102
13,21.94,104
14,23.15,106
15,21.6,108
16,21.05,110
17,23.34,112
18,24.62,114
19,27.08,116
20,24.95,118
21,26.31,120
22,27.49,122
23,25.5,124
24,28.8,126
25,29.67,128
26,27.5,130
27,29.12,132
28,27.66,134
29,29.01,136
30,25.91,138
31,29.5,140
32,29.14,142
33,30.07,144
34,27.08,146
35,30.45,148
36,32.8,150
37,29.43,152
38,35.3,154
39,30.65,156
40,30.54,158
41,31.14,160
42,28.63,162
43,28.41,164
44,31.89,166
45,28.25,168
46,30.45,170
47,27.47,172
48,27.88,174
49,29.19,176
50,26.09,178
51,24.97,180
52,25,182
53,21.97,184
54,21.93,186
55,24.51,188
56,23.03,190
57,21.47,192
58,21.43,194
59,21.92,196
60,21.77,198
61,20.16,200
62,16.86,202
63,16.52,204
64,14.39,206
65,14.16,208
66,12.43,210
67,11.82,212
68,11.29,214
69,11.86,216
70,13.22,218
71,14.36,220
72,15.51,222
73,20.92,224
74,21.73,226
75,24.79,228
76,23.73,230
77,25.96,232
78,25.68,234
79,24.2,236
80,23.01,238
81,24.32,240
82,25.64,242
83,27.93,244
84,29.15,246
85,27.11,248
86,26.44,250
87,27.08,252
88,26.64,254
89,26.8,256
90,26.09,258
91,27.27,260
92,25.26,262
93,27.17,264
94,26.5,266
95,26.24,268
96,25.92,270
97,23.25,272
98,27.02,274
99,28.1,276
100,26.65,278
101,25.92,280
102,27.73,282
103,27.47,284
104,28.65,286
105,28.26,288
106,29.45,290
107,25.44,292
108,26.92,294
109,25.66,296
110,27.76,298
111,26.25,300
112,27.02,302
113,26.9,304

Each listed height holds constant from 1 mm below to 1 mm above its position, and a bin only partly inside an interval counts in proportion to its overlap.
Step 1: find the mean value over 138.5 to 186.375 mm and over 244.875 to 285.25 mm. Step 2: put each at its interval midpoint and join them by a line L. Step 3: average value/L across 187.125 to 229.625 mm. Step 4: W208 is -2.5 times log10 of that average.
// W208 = 0.48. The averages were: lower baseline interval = 28.7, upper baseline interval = 26.7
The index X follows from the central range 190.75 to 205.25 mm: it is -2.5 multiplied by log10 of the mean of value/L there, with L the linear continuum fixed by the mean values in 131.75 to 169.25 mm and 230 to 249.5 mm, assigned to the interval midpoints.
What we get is 0.35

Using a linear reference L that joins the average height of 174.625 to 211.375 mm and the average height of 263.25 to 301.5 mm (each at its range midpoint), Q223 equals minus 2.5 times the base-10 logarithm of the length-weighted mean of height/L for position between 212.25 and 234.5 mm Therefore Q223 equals 0.23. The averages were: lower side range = 21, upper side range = 26.9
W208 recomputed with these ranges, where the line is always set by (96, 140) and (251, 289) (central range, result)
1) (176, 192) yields 0.081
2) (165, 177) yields -0.131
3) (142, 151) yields -0.170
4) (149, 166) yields -0.199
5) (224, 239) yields 0.106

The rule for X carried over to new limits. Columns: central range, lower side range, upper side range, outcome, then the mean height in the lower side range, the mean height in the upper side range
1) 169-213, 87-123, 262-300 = 0.17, 24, 26.8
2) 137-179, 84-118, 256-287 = -0.18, 24.1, 26.6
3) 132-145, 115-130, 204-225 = -0.15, 27.1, 14.1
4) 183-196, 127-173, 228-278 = 0.25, 29.6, 26.1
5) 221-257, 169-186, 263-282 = 0.07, 26.4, 26.4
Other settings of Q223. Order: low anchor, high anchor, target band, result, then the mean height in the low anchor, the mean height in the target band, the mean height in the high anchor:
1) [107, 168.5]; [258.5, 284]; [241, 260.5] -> -0.01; 28.2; 27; 26.5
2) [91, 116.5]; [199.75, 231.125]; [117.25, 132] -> -0.25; 23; 27.3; 16.4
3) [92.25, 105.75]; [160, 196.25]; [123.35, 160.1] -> -0.20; 22.8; 29.4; 26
